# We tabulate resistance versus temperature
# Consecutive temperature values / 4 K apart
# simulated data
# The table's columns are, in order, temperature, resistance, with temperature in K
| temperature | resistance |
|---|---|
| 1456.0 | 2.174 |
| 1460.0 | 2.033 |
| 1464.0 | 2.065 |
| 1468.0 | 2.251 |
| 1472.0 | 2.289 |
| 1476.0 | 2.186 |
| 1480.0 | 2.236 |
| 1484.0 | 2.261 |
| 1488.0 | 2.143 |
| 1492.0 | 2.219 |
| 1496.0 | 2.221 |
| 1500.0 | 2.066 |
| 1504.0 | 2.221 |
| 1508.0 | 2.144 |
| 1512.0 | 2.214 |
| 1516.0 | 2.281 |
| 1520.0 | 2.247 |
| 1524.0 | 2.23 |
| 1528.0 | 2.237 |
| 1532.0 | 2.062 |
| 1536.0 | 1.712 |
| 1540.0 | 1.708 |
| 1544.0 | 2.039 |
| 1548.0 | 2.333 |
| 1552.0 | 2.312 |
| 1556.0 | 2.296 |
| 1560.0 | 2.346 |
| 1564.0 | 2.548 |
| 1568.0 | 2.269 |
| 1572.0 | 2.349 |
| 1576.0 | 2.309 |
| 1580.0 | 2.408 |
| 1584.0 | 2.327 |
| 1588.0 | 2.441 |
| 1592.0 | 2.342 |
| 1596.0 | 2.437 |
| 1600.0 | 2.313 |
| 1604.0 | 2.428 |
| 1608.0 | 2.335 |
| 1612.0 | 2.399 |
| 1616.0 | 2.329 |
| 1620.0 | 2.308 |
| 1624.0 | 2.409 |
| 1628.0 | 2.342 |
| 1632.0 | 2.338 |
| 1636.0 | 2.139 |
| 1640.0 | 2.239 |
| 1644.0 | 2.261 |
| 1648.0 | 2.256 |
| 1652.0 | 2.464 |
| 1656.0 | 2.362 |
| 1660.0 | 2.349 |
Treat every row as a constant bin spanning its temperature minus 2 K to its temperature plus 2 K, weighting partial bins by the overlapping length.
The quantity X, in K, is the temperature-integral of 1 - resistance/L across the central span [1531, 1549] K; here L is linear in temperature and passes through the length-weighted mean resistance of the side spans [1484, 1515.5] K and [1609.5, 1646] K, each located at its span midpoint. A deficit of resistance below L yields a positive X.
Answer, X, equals 2.3 K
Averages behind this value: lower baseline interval 2.19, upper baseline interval 2.31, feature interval 1.95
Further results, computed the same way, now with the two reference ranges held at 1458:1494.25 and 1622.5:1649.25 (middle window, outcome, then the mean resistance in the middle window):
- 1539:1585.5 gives -0.9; 2.28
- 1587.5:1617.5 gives -1.5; 2.38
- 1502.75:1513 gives 0.1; 2.19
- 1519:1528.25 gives -0.1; 2.24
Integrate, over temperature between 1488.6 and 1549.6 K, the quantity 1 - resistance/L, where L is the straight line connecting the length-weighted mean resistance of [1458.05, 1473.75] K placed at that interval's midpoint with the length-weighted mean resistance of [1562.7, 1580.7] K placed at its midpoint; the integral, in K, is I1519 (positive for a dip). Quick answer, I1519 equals 3.61 K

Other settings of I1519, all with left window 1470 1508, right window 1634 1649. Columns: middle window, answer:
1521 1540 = 1.5 K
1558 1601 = -3.1 K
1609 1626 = -1.1 K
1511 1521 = -0.2 K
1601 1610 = -0.6 K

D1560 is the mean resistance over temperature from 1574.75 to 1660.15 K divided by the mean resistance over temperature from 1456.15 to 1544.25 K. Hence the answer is 1.1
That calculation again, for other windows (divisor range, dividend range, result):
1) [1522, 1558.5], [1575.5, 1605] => 1.13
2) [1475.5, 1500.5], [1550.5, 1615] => 1.08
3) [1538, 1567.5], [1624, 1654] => 1.03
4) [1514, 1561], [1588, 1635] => 1.10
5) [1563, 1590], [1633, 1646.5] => 0.94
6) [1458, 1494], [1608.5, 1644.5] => 1.06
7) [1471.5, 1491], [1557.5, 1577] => 1.07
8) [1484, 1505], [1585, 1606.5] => 1.10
